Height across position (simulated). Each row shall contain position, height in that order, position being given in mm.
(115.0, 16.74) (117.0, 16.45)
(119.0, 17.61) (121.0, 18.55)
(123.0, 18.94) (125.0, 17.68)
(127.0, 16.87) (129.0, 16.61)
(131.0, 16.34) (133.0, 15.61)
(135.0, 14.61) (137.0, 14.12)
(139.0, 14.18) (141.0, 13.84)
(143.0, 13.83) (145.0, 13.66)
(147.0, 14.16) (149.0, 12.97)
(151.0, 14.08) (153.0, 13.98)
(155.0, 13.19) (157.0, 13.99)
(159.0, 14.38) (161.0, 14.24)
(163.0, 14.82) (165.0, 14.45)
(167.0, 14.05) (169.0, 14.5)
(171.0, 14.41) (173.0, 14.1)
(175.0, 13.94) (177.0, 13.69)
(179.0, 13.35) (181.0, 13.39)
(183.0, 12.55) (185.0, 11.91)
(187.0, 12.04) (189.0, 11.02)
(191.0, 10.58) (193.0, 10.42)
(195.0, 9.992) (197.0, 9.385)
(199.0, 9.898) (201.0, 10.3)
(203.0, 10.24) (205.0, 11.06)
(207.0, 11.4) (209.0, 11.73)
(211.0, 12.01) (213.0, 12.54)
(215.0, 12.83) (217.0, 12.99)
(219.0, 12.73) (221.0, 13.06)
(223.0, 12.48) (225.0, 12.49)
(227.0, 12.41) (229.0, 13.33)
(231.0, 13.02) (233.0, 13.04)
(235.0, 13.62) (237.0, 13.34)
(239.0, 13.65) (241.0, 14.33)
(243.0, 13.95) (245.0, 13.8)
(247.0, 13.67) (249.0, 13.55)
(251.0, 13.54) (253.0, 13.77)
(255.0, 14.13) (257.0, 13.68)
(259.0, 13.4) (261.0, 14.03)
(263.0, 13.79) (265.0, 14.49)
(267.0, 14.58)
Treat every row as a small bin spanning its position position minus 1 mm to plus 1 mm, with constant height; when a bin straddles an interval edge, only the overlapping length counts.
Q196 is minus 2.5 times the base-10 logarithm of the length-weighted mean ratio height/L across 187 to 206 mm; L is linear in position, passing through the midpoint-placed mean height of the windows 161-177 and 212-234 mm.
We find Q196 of 0.285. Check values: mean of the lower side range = 14.3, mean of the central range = 10.4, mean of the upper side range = 12.8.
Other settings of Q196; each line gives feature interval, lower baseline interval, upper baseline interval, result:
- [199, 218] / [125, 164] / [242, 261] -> 0.211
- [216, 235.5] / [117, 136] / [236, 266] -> 0.123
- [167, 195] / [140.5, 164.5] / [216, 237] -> 0.071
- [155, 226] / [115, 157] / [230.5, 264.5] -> 0.166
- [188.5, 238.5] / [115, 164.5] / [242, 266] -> 0.202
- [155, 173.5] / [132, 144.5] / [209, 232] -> -0.036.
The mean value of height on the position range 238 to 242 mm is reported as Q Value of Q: 14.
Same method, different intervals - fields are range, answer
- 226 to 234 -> 12.9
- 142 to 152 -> 13.7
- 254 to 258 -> 13.9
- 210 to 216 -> 12.5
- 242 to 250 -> 13.7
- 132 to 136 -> 15.1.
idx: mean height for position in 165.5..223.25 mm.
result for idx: 12.2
